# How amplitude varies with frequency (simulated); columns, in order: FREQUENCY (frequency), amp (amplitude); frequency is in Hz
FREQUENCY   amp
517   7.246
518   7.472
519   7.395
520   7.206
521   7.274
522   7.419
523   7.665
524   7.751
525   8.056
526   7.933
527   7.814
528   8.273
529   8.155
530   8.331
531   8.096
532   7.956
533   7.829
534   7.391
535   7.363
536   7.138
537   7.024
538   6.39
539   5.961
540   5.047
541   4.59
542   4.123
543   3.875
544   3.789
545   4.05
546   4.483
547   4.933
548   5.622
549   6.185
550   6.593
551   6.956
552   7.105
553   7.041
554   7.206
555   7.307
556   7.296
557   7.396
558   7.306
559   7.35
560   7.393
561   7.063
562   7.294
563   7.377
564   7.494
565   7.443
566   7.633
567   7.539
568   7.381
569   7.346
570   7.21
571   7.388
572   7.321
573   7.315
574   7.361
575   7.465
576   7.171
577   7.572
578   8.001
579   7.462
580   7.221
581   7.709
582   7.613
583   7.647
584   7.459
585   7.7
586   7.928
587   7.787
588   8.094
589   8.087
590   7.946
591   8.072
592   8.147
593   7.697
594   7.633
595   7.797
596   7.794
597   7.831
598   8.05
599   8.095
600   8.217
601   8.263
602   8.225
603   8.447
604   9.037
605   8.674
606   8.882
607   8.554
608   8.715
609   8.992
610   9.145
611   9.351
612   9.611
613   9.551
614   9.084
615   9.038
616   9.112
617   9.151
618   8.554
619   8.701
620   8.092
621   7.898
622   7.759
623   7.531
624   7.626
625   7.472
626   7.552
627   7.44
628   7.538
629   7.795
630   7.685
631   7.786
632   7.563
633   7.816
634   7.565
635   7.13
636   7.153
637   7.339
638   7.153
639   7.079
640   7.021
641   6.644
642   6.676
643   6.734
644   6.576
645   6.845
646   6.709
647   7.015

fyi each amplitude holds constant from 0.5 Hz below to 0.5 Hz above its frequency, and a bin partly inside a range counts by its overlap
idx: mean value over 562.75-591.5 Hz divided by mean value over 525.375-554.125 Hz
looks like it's 1.17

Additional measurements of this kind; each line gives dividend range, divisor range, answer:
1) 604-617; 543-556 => 1.53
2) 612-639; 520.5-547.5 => 1.21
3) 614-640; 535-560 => 1.29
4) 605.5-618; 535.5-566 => 1.44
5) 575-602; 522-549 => 1.19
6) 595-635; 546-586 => 1.15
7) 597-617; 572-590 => 1.15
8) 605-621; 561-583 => 1.20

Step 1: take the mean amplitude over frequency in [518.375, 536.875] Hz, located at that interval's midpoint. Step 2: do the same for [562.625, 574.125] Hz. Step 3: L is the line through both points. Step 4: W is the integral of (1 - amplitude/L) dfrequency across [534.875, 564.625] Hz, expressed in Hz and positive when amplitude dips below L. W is 4.9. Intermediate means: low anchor 7.71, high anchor 7.4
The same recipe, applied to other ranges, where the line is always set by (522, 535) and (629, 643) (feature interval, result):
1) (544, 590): 3.2 Hz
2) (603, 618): -3.2 Hz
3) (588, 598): -0.5 Hz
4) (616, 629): -1.1 Hz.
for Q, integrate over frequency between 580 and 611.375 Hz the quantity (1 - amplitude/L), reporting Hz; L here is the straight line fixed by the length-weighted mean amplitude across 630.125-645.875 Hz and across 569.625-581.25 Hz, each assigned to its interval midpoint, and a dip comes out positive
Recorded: -3.5 Hz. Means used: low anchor 7.43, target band 8.16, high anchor 7.14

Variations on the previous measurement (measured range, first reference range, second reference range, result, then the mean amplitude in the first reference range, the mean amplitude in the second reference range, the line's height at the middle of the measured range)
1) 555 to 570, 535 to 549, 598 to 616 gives -2.3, 5.27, 8.8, 6.39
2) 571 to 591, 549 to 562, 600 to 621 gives 0.7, 7.13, 8.82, 7.92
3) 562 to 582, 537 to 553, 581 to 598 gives -1.7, 5.42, 7.83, 6.88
